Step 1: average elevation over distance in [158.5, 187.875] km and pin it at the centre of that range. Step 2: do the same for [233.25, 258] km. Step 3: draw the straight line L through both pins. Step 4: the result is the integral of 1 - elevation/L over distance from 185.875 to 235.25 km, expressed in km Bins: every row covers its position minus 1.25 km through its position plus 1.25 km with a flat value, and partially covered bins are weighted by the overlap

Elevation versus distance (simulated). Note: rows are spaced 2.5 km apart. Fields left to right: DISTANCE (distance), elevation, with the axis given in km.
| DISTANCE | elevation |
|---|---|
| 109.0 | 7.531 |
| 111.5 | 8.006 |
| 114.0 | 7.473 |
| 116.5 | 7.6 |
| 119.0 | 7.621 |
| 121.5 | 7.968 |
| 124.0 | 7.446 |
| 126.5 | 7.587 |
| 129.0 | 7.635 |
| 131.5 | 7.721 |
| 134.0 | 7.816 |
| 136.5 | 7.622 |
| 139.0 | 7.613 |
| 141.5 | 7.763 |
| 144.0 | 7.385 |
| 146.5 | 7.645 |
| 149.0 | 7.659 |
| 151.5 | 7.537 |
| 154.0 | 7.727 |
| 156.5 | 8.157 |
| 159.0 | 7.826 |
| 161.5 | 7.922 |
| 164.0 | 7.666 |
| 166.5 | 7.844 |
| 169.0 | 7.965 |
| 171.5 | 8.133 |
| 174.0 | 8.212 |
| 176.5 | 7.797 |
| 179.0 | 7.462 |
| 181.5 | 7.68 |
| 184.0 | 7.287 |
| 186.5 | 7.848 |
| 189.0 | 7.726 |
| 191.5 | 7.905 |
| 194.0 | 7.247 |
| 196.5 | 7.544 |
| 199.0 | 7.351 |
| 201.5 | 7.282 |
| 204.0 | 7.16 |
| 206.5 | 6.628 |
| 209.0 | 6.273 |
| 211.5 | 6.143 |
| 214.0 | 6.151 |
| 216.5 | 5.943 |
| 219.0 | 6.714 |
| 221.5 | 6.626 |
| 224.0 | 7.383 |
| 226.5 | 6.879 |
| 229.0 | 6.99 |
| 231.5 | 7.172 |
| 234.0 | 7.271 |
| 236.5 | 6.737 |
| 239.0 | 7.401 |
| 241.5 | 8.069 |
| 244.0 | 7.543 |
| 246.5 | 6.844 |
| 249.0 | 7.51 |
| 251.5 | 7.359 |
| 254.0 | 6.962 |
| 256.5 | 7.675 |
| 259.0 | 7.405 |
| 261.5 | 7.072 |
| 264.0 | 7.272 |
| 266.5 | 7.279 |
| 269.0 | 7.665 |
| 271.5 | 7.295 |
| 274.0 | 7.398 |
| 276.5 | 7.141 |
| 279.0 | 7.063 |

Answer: 3.7 km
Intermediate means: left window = 7.8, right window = 7.34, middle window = 7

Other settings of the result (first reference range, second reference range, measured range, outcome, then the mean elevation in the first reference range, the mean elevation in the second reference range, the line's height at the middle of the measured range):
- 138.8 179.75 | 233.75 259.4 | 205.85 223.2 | 2.6 km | 7.79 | 7.34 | 7.51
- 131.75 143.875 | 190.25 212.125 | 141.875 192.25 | -2.5 km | 7.68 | 7.09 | 7.4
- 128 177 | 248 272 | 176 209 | 1.0 km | 7.78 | 7.35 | 7.62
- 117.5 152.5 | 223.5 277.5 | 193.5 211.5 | 1.1 km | 7.64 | 7.29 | 7.44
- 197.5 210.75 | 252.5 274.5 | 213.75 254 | 0.4 km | 6.92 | 7.33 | 7.13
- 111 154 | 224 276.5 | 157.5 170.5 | -0.5 km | 7.65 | 7.29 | 7.55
